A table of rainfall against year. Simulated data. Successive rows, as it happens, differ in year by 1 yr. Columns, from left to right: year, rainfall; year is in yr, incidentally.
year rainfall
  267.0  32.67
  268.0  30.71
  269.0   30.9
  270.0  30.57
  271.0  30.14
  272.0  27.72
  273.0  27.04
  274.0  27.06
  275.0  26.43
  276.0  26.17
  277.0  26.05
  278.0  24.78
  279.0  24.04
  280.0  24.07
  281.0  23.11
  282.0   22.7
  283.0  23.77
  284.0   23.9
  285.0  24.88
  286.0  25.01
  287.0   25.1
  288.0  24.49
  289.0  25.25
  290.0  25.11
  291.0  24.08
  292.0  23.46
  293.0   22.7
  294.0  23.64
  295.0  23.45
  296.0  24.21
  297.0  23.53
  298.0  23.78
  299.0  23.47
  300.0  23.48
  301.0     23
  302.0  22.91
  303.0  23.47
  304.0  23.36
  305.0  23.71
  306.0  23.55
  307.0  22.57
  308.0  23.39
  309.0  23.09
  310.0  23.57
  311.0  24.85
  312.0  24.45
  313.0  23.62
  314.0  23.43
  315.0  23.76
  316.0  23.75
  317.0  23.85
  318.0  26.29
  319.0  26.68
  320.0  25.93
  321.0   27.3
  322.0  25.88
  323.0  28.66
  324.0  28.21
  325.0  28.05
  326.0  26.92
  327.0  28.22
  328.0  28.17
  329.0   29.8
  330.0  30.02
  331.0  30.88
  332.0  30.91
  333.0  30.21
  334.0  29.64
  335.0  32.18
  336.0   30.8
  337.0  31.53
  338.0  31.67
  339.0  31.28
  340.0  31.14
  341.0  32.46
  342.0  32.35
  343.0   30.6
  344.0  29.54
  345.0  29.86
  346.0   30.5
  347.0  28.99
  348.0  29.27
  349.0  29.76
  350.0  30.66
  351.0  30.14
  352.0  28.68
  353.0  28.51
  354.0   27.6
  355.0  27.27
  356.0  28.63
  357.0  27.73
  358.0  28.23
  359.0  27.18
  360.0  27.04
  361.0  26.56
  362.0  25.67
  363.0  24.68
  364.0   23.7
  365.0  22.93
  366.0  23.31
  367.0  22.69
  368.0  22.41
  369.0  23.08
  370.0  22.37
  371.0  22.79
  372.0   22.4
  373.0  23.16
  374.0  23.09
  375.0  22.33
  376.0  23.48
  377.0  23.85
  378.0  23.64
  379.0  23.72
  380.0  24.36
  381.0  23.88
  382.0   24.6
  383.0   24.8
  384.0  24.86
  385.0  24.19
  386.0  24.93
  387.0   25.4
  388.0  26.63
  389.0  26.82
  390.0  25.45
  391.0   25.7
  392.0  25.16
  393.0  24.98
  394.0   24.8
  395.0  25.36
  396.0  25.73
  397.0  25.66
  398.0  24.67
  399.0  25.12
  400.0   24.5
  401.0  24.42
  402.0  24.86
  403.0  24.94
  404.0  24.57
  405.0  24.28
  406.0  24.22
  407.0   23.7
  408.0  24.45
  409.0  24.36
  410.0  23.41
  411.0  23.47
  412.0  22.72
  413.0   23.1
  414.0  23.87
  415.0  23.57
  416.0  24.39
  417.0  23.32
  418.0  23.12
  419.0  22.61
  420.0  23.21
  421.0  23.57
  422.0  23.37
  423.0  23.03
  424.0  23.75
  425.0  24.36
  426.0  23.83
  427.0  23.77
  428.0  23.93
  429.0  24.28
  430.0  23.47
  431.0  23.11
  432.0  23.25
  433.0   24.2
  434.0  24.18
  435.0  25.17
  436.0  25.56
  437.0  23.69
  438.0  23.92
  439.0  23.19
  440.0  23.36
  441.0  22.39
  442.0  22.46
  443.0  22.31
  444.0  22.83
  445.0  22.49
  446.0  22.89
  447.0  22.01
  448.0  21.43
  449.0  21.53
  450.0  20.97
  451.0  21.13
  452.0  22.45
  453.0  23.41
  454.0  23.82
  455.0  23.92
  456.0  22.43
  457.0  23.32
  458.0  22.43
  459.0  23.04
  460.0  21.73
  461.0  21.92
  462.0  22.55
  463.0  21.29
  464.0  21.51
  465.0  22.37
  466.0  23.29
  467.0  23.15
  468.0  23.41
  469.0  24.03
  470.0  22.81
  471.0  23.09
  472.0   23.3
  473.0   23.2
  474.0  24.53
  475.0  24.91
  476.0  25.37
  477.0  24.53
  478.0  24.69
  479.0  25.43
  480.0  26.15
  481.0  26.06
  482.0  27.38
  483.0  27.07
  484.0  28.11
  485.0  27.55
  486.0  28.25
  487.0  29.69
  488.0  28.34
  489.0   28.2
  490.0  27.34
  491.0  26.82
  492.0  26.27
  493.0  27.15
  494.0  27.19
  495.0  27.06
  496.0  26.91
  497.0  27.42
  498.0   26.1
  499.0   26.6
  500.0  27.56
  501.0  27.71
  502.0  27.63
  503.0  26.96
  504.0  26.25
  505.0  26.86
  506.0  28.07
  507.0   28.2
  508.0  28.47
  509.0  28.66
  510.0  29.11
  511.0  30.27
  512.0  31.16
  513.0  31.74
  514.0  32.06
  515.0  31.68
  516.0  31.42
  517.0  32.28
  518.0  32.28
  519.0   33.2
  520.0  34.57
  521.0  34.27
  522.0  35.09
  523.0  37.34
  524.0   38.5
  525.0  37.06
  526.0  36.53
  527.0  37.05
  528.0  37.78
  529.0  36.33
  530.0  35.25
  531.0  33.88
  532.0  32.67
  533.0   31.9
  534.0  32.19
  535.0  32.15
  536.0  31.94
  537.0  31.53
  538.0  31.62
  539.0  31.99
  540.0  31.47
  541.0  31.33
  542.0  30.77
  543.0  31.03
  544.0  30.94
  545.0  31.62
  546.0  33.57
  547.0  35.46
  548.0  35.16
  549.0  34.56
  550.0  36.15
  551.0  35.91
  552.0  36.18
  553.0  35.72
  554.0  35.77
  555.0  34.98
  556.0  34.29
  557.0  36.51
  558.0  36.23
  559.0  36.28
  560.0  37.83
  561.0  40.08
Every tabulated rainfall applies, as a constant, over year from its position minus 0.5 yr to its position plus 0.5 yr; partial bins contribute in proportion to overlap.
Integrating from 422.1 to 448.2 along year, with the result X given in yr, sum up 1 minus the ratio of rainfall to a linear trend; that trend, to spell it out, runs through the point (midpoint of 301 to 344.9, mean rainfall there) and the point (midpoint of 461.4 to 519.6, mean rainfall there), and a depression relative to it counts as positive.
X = 3.46 yr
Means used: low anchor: 27.2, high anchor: 26.9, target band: 23.4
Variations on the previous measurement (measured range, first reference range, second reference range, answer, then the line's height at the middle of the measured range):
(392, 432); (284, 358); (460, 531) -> 5.1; 27.6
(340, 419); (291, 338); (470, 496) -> 1.5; 26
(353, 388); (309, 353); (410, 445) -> 2.3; 26.4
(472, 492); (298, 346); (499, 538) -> 3.0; 31.1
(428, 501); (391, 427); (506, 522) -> 9.3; 27.9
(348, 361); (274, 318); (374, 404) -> -2.1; 24.5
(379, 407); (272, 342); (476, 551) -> 3.0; 27.9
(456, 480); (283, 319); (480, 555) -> 5.0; 29.5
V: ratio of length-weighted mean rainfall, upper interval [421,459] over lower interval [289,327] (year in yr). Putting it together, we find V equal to 0.95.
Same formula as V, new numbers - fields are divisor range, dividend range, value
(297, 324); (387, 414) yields 1.02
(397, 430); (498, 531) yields 1.33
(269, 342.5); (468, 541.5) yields 1.13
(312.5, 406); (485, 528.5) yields 1.14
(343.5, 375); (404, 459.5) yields 0.89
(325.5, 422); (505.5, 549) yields 1.25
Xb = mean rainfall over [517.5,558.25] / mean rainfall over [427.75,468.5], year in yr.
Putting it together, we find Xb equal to 1.5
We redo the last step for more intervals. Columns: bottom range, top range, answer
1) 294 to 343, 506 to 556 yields 1.25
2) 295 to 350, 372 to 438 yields 0.89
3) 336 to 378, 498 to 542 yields 1.18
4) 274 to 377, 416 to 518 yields 0.96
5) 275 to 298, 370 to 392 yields 1.00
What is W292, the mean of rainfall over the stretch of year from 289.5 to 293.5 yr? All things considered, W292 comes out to 23.8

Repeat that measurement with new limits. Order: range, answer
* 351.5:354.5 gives 28.3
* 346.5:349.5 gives 29.3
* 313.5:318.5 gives 24.2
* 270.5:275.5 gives 27.7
